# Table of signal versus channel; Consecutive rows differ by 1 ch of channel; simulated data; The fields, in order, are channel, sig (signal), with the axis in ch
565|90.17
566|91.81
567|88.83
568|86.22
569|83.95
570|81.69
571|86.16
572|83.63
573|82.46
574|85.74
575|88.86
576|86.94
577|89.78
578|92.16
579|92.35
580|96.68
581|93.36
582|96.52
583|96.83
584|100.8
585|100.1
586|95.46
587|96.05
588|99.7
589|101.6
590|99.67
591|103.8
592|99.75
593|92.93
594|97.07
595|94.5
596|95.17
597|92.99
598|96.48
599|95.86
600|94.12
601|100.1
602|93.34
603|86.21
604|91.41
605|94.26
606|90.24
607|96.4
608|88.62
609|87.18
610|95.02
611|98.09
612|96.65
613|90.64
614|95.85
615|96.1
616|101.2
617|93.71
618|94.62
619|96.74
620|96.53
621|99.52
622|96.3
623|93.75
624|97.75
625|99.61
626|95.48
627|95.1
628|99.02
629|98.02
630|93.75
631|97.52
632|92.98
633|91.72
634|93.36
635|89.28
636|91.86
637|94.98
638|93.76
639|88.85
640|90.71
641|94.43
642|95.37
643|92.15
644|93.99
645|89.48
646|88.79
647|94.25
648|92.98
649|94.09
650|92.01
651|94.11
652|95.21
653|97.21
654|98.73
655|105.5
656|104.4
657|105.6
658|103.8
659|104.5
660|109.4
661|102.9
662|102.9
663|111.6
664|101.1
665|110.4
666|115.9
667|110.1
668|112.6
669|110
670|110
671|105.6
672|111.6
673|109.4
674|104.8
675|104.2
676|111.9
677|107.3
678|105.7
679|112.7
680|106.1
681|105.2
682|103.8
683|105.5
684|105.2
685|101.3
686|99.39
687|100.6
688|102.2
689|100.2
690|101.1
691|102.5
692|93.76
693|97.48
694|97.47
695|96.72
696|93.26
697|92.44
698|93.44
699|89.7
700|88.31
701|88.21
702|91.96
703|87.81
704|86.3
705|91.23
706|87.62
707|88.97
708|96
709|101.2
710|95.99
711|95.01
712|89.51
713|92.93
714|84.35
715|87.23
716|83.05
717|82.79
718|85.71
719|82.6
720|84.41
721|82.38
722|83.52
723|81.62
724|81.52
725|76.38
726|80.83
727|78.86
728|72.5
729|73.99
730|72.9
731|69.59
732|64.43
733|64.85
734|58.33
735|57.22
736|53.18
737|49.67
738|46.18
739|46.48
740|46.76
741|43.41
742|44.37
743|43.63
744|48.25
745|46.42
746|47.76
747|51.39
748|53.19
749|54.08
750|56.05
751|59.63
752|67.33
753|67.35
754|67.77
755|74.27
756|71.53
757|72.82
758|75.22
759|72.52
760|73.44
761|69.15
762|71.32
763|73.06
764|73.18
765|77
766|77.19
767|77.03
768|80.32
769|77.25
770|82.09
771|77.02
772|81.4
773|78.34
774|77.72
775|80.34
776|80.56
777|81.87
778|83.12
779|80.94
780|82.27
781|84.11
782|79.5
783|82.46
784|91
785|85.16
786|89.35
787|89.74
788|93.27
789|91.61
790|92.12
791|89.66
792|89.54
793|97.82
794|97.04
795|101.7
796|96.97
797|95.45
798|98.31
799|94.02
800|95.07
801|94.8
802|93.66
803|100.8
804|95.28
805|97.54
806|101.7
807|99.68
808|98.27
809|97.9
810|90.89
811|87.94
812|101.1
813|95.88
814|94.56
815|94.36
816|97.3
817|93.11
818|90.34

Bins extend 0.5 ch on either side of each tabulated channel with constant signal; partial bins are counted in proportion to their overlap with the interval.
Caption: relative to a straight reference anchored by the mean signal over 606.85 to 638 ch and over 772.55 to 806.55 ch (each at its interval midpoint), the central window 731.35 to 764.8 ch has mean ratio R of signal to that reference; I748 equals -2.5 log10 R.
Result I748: 0.46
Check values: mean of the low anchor 95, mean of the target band 59.7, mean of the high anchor 90.1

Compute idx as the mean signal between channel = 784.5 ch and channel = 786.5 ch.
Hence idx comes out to 87.3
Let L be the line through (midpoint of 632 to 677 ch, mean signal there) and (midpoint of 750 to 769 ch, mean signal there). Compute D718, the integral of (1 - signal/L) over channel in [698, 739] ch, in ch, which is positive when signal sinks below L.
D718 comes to 1.7 ch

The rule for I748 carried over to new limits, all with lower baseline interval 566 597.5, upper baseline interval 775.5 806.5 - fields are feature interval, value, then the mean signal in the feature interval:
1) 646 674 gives -0.13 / 104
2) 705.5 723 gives 0.04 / 88.2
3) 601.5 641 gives -0.02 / 94.3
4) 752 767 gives 0.25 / 72.5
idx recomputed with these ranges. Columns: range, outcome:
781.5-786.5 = 85.5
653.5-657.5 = 104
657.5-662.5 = 105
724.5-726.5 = 78.6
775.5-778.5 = 81.9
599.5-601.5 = 97.1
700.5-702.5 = 90.1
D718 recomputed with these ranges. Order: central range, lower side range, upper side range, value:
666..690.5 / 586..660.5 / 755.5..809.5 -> -3.7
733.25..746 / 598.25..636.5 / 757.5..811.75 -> 5.7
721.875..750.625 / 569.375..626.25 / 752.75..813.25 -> 9.1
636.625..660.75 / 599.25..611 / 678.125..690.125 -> 0.6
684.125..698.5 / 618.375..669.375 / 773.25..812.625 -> -0.3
